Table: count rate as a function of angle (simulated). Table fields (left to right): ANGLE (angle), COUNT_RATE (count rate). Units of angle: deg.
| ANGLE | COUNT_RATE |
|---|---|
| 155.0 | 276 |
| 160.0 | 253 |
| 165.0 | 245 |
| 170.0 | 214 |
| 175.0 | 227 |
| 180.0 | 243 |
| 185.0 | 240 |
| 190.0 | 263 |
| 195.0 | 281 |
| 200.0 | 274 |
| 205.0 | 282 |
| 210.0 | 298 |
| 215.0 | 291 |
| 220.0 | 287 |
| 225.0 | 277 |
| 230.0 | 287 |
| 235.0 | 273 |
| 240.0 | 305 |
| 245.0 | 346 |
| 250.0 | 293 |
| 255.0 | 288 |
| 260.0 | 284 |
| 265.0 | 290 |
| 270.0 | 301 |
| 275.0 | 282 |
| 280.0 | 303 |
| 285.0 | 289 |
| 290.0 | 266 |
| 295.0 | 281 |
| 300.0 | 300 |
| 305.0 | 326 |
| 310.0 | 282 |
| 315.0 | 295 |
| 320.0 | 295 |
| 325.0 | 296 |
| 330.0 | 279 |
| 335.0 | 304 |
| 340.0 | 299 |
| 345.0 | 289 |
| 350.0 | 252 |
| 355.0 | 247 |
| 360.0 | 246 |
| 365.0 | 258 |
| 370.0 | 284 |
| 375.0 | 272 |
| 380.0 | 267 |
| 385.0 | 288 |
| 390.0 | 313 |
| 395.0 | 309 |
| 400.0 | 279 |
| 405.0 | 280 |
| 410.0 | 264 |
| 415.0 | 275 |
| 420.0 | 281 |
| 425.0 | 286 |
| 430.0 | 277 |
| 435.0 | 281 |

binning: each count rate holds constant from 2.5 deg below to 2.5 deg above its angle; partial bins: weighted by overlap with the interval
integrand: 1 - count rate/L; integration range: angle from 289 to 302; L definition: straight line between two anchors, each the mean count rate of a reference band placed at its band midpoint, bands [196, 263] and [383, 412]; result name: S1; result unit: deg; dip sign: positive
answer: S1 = 0.3 deg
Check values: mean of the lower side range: 291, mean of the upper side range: 289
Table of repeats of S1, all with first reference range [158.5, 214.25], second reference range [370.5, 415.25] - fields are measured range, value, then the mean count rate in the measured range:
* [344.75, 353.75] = 0.50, 263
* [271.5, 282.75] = -1.02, 293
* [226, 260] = -4.11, 297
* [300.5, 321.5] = -2.05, 300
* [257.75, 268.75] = -0.88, 289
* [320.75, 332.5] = -0.58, 289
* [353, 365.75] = 1.36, 249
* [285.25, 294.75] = -0.16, 275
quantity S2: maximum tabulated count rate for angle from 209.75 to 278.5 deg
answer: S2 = 346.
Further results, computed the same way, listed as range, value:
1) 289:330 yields 326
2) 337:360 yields 299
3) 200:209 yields 282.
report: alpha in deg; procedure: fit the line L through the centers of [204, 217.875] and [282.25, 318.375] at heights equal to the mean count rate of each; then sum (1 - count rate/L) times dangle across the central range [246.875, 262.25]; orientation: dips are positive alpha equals 0.0 deg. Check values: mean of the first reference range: 291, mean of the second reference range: 291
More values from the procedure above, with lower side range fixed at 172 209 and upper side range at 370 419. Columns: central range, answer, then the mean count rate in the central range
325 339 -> -0.9 deg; 293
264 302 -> -2.6 deg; 289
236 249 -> -2.5 deg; 316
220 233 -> -0.9 deg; 283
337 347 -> -0.6 deg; 295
